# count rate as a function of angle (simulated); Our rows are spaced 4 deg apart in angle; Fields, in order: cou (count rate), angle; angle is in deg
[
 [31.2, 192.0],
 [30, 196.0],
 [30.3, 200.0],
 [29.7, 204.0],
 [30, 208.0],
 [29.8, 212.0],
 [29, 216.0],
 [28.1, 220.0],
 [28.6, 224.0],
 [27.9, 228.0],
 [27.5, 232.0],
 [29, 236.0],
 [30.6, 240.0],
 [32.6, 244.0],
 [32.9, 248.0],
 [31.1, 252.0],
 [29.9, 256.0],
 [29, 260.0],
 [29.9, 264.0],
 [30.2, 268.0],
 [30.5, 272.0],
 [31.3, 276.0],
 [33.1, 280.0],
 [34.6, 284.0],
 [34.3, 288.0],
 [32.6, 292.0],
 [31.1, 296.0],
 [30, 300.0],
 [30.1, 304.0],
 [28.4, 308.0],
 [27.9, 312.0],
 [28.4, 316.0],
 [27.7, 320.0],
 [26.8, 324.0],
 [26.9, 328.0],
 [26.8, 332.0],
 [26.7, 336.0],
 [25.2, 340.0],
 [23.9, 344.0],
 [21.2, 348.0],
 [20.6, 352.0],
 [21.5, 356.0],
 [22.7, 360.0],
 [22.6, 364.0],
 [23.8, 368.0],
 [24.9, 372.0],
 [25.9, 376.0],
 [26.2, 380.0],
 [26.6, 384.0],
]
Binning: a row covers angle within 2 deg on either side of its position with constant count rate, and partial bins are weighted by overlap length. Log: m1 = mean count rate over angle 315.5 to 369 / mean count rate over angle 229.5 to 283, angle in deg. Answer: 0.8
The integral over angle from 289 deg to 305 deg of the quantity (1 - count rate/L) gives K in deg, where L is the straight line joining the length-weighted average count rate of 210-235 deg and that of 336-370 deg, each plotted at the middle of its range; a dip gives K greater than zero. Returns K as -3.72 deg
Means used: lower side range 28.5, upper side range 22.9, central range 31.2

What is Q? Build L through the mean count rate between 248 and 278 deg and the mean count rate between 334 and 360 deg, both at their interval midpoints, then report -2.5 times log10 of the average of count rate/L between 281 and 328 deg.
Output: -0.12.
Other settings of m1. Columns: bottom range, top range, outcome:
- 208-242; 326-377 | 0.83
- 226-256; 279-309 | 1.05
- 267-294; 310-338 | 0.84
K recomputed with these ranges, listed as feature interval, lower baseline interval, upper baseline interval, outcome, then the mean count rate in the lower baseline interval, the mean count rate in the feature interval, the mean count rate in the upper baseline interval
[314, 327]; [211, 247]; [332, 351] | -1.19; 29.3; 27.6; 24.3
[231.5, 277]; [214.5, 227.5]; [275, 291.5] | 0.90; 28.5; 30.4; 33.4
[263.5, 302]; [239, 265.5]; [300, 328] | -2.94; 30.9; 31.8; 28.2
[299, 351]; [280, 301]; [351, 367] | 1.13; 32.7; 26.7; 22.1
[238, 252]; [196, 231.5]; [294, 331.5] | -1.43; 29.2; 31.9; 28.5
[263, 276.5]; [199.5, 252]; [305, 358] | -1.16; 29.7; 30.4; 25.6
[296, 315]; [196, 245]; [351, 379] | -2.53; 29.4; 29.3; 23.3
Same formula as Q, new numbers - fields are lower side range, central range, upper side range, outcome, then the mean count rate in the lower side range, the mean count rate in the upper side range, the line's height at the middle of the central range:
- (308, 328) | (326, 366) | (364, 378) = 0.098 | 27.7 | 24.5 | 26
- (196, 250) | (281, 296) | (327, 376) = -0.241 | 29.7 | 23.9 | 26.8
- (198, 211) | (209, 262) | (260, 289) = 0.038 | 30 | 31.7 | 30.7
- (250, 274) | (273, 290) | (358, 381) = -0.144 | 30.1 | 24.3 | 29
